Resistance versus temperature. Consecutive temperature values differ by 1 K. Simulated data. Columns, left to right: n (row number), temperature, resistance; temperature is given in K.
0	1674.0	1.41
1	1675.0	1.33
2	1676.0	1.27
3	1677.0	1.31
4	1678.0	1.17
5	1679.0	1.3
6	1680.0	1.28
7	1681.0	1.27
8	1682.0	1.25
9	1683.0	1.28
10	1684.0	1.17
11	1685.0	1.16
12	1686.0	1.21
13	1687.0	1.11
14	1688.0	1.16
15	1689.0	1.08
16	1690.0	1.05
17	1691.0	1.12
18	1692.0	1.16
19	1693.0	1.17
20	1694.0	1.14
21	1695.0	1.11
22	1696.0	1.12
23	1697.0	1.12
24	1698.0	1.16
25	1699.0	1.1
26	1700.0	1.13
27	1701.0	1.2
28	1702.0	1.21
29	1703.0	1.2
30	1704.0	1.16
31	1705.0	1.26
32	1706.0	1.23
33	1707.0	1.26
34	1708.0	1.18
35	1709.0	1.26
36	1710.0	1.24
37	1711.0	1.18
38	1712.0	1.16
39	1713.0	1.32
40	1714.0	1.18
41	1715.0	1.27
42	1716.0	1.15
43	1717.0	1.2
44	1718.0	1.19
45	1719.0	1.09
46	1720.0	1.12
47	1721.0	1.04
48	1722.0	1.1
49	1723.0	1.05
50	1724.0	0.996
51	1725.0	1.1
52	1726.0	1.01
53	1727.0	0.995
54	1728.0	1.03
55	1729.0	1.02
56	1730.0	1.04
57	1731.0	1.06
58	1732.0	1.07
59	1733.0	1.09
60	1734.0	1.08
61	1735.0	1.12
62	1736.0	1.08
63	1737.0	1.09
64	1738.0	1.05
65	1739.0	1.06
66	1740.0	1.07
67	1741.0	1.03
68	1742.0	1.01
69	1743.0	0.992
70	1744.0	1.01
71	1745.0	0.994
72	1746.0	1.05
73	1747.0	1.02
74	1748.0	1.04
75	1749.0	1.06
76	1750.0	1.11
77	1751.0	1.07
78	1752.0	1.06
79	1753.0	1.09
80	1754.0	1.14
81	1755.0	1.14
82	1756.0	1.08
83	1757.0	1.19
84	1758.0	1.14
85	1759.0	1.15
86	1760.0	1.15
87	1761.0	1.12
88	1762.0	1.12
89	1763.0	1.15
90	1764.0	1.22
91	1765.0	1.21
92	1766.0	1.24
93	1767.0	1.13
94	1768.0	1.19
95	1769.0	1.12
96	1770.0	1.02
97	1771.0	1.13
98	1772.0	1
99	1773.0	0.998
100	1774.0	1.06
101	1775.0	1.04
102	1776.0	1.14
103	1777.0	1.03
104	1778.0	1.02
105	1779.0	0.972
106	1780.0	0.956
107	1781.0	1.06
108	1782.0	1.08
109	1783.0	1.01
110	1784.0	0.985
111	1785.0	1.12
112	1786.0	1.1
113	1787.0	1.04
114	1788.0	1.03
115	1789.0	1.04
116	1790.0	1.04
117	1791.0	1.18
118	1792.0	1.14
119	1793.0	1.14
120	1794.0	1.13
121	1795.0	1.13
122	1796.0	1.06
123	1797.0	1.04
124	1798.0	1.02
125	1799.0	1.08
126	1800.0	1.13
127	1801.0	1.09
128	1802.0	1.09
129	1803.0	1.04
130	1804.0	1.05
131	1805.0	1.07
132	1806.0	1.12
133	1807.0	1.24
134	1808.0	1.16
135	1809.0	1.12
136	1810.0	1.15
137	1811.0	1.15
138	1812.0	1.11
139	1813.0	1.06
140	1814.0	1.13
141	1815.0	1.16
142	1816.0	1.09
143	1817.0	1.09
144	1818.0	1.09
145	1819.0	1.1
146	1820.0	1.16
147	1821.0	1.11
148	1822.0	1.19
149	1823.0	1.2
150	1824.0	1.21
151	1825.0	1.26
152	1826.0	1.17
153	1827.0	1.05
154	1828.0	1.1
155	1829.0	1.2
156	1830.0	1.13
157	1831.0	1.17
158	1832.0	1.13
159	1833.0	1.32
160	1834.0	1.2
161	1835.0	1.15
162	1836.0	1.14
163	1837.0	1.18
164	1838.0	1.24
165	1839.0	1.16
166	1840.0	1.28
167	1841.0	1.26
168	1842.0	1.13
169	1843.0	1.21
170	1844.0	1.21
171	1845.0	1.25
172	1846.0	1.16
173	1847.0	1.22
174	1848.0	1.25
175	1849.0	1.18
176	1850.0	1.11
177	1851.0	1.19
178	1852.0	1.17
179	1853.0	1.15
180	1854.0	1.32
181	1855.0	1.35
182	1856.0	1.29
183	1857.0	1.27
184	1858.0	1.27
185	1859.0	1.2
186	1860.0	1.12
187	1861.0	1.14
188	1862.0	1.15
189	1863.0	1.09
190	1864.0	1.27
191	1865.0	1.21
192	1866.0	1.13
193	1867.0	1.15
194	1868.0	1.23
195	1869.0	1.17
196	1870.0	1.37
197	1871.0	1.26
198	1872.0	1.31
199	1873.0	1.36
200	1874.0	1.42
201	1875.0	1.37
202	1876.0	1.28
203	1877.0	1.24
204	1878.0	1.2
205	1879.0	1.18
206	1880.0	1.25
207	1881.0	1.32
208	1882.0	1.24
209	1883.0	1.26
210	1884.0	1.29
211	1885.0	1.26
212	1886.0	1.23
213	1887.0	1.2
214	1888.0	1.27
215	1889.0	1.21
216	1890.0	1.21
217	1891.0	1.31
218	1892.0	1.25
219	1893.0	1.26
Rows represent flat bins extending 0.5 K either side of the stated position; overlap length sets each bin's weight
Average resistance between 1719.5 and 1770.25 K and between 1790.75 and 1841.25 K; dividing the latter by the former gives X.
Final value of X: 1.05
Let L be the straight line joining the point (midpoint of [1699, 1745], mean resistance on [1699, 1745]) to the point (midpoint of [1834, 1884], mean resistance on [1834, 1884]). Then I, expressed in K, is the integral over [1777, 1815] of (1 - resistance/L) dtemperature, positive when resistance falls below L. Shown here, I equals 3.0 K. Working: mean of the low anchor 1.12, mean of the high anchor 1.23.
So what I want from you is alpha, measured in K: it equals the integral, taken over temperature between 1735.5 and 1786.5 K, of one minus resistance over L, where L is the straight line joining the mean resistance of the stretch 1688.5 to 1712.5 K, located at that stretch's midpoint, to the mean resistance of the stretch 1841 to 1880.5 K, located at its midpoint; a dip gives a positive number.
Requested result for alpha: 4.7 K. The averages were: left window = 1.17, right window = 1.23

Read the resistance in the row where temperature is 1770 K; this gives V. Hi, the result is 1.02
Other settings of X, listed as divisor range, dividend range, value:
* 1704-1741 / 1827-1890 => 1.09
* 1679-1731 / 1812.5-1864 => 1.02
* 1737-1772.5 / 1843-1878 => 1.12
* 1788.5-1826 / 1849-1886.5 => 1.11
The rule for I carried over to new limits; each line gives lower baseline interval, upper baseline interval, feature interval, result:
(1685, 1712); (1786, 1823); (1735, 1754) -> 1.4 K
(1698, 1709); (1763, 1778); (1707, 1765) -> 2.4 K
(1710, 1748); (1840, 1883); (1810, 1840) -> 0.9 K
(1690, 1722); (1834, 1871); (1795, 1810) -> 1.2 K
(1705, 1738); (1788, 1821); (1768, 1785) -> 1.0 K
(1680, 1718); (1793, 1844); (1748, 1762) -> 0.6 K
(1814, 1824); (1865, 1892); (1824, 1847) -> -0.4 K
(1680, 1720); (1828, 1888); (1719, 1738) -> 2.0 K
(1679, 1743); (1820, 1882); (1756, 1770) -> 0.1 K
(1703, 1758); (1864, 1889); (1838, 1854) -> 0.3 K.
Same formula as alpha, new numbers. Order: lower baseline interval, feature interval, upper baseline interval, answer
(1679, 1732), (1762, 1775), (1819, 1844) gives 0.5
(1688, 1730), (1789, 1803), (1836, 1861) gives 1.1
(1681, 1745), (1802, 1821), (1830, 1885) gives 1.3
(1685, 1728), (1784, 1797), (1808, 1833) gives 0.6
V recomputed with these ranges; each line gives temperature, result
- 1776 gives 1.14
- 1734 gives 1.08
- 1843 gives 1.21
